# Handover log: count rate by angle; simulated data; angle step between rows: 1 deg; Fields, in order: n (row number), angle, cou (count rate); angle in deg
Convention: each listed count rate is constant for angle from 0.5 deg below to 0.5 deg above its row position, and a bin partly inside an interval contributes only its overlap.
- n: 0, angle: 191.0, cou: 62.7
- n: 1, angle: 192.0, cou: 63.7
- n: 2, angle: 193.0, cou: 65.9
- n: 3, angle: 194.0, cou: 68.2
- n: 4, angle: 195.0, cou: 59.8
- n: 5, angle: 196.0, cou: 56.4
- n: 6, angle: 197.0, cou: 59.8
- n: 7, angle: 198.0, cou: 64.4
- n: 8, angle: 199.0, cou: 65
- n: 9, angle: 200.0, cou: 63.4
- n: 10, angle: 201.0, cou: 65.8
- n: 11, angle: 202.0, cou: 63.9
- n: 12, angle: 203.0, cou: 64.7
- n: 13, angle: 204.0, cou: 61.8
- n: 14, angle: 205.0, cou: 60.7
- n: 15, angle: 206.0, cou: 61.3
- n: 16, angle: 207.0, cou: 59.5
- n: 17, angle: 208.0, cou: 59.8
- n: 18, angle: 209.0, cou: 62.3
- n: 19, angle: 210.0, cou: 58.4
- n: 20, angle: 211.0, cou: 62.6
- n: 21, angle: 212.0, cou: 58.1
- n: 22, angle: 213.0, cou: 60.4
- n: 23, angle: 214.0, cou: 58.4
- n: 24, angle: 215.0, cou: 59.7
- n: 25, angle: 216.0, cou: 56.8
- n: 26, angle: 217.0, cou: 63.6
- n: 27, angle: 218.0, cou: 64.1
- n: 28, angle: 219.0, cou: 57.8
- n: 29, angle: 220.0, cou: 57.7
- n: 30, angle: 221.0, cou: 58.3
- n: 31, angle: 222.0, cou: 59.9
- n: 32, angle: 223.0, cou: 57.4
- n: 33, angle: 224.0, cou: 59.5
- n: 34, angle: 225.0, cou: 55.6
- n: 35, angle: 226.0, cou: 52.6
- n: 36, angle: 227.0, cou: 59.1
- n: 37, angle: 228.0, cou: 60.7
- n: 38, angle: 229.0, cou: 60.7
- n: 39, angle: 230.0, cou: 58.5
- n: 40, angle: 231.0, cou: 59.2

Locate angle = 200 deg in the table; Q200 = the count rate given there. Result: 63.4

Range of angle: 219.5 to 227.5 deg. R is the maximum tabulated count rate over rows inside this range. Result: 59.9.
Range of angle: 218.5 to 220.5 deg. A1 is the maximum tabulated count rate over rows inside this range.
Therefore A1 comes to 57.8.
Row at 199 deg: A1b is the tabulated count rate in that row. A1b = 65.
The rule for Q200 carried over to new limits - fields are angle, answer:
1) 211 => 62.6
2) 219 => 57.8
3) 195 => 59.8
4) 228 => 60.7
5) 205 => 60.7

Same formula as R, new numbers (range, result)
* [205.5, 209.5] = 62.3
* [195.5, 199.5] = 65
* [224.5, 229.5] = 60.7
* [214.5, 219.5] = 64.1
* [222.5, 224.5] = 59.5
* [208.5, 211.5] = 62.6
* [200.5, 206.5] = 65.8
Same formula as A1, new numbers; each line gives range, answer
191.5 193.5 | 65.9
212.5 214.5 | 60.4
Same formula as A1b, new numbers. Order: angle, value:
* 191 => 62.7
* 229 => 60.7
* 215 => 59.7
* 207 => 59.5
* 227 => 59.1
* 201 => 65.8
